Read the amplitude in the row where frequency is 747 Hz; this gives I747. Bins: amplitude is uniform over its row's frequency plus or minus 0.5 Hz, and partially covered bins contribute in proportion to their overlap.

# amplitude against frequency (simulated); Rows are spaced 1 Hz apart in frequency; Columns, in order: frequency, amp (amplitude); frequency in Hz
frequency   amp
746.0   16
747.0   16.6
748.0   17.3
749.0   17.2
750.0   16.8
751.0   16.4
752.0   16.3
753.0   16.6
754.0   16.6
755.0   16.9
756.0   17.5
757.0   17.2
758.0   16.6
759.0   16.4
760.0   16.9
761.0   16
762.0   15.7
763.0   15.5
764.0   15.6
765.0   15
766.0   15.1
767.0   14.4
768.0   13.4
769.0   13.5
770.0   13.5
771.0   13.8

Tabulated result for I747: 16.6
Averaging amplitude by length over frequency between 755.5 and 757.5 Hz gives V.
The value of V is 17.4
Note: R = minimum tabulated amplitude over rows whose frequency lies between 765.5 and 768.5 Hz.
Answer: 13.4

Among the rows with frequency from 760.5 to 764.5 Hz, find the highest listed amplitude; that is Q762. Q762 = 16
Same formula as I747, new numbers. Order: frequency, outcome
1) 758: 16.6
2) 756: 17.5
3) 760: 16.9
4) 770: 13.5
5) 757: 17.2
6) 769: 13.5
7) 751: 16.4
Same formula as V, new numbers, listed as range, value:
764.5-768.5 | 14.5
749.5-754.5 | 16.5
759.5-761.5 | 16.4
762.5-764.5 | 15.6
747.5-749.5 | 17.2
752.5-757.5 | 17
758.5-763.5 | 16.1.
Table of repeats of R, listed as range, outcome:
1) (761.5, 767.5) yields 14.4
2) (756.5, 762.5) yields 15.7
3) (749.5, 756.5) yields 16.3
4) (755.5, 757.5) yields 17.2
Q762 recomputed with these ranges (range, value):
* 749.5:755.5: 16.9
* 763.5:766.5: 15.6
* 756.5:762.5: 17.2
